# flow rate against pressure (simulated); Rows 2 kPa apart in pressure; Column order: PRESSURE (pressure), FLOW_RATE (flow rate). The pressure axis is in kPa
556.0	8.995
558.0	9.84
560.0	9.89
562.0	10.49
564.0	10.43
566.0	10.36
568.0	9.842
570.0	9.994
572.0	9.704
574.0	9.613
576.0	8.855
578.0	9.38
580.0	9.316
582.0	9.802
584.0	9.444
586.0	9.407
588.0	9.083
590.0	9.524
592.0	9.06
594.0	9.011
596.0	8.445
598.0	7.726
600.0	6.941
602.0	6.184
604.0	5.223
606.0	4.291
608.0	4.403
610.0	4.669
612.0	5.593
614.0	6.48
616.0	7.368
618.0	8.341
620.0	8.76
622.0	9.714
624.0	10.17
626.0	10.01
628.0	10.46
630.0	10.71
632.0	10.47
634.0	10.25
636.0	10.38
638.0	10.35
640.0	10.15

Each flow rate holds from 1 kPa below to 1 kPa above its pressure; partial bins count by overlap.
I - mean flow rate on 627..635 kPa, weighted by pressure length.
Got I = 10.5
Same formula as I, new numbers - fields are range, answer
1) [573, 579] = 9.28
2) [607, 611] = 4.54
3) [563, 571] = 10.2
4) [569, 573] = 9.85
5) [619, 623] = 9.24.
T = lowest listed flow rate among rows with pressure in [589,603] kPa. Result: 6.184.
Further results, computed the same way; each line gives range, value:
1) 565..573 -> 9.704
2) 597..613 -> 4.291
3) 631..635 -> 10.25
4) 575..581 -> 8.855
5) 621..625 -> 9.714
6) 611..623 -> 5.593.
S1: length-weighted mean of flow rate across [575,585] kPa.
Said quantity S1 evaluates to 9.36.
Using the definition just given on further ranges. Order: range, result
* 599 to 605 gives 6.12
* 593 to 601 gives 8.03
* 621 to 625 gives 9.94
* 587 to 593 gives 9.22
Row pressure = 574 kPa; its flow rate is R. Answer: 9.613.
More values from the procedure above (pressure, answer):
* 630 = 10.71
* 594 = 9.011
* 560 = 9.89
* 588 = 9.083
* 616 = 7.368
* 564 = 10.43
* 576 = 8.855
